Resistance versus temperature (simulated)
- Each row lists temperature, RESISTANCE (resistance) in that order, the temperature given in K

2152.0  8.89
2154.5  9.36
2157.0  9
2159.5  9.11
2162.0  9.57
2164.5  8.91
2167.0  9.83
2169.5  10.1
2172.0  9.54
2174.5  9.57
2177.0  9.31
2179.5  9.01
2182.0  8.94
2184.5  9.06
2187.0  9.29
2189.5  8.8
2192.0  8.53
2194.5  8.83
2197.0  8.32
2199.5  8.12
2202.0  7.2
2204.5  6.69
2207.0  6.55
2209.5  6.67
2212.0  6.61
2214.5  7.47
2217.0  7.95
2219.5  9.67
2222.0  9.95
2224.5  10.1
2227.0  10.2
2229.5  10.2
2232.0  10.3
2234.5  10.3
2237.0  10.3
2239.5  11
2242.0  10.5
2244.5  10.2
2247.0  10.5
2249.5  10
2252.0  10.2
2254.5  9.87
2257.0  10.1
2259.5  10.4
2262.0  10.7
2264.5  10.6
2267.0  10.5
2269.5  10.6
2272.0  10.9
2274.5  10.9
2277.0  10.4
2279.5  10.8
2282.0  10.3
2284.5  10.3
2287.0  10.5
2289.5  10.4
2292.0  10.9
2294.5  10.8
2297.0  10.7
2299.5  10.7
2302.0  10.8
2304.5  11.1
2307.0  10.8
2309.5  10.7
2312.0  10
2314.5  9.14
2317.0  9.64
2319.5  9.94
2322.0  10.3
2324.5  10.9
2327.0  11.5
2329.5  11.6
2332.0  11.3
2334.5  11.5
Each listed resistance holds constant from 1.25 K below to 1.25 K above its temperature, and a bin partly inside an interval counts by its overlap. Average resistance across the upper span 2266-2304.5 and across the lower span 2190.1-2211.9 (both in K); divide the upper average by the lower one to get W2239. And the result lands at 1.4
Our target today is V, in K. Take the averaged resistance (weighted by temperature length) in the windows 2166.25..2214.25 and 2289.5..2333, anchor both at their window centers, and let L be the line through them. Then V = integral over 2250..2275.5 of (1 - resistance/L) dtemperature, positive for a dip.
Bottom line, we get -1.85 K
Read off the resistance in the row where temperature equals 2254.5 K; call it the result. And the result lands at 9.87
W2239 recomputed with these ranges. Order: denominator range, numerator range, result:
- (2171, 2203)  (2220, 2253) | 1.17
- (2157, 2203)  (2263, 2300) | 1.18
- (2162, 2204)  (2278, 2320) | 1.17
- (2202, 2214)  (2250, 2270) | 1.53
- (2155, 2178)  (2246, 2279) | 1.11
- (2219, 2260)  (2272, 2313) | 1.04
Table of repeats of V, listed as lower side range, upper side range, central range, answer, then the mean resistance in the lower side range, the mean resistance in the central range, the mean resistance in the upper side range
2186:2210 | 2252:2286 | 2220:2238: -2.25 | 7.92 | 10.2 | 10.5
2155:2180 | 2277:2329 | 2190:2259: 5.29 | 9.41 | 9.13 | 10.5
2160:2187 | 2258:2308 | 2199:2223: 5.30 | 9.37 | 7.65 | 10.7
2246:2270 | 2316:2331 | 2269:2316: -0.21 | 10.3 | 10.6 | 10.7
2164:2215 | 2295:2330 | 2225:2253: -3.13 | 8.45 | 10.3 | 10.5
